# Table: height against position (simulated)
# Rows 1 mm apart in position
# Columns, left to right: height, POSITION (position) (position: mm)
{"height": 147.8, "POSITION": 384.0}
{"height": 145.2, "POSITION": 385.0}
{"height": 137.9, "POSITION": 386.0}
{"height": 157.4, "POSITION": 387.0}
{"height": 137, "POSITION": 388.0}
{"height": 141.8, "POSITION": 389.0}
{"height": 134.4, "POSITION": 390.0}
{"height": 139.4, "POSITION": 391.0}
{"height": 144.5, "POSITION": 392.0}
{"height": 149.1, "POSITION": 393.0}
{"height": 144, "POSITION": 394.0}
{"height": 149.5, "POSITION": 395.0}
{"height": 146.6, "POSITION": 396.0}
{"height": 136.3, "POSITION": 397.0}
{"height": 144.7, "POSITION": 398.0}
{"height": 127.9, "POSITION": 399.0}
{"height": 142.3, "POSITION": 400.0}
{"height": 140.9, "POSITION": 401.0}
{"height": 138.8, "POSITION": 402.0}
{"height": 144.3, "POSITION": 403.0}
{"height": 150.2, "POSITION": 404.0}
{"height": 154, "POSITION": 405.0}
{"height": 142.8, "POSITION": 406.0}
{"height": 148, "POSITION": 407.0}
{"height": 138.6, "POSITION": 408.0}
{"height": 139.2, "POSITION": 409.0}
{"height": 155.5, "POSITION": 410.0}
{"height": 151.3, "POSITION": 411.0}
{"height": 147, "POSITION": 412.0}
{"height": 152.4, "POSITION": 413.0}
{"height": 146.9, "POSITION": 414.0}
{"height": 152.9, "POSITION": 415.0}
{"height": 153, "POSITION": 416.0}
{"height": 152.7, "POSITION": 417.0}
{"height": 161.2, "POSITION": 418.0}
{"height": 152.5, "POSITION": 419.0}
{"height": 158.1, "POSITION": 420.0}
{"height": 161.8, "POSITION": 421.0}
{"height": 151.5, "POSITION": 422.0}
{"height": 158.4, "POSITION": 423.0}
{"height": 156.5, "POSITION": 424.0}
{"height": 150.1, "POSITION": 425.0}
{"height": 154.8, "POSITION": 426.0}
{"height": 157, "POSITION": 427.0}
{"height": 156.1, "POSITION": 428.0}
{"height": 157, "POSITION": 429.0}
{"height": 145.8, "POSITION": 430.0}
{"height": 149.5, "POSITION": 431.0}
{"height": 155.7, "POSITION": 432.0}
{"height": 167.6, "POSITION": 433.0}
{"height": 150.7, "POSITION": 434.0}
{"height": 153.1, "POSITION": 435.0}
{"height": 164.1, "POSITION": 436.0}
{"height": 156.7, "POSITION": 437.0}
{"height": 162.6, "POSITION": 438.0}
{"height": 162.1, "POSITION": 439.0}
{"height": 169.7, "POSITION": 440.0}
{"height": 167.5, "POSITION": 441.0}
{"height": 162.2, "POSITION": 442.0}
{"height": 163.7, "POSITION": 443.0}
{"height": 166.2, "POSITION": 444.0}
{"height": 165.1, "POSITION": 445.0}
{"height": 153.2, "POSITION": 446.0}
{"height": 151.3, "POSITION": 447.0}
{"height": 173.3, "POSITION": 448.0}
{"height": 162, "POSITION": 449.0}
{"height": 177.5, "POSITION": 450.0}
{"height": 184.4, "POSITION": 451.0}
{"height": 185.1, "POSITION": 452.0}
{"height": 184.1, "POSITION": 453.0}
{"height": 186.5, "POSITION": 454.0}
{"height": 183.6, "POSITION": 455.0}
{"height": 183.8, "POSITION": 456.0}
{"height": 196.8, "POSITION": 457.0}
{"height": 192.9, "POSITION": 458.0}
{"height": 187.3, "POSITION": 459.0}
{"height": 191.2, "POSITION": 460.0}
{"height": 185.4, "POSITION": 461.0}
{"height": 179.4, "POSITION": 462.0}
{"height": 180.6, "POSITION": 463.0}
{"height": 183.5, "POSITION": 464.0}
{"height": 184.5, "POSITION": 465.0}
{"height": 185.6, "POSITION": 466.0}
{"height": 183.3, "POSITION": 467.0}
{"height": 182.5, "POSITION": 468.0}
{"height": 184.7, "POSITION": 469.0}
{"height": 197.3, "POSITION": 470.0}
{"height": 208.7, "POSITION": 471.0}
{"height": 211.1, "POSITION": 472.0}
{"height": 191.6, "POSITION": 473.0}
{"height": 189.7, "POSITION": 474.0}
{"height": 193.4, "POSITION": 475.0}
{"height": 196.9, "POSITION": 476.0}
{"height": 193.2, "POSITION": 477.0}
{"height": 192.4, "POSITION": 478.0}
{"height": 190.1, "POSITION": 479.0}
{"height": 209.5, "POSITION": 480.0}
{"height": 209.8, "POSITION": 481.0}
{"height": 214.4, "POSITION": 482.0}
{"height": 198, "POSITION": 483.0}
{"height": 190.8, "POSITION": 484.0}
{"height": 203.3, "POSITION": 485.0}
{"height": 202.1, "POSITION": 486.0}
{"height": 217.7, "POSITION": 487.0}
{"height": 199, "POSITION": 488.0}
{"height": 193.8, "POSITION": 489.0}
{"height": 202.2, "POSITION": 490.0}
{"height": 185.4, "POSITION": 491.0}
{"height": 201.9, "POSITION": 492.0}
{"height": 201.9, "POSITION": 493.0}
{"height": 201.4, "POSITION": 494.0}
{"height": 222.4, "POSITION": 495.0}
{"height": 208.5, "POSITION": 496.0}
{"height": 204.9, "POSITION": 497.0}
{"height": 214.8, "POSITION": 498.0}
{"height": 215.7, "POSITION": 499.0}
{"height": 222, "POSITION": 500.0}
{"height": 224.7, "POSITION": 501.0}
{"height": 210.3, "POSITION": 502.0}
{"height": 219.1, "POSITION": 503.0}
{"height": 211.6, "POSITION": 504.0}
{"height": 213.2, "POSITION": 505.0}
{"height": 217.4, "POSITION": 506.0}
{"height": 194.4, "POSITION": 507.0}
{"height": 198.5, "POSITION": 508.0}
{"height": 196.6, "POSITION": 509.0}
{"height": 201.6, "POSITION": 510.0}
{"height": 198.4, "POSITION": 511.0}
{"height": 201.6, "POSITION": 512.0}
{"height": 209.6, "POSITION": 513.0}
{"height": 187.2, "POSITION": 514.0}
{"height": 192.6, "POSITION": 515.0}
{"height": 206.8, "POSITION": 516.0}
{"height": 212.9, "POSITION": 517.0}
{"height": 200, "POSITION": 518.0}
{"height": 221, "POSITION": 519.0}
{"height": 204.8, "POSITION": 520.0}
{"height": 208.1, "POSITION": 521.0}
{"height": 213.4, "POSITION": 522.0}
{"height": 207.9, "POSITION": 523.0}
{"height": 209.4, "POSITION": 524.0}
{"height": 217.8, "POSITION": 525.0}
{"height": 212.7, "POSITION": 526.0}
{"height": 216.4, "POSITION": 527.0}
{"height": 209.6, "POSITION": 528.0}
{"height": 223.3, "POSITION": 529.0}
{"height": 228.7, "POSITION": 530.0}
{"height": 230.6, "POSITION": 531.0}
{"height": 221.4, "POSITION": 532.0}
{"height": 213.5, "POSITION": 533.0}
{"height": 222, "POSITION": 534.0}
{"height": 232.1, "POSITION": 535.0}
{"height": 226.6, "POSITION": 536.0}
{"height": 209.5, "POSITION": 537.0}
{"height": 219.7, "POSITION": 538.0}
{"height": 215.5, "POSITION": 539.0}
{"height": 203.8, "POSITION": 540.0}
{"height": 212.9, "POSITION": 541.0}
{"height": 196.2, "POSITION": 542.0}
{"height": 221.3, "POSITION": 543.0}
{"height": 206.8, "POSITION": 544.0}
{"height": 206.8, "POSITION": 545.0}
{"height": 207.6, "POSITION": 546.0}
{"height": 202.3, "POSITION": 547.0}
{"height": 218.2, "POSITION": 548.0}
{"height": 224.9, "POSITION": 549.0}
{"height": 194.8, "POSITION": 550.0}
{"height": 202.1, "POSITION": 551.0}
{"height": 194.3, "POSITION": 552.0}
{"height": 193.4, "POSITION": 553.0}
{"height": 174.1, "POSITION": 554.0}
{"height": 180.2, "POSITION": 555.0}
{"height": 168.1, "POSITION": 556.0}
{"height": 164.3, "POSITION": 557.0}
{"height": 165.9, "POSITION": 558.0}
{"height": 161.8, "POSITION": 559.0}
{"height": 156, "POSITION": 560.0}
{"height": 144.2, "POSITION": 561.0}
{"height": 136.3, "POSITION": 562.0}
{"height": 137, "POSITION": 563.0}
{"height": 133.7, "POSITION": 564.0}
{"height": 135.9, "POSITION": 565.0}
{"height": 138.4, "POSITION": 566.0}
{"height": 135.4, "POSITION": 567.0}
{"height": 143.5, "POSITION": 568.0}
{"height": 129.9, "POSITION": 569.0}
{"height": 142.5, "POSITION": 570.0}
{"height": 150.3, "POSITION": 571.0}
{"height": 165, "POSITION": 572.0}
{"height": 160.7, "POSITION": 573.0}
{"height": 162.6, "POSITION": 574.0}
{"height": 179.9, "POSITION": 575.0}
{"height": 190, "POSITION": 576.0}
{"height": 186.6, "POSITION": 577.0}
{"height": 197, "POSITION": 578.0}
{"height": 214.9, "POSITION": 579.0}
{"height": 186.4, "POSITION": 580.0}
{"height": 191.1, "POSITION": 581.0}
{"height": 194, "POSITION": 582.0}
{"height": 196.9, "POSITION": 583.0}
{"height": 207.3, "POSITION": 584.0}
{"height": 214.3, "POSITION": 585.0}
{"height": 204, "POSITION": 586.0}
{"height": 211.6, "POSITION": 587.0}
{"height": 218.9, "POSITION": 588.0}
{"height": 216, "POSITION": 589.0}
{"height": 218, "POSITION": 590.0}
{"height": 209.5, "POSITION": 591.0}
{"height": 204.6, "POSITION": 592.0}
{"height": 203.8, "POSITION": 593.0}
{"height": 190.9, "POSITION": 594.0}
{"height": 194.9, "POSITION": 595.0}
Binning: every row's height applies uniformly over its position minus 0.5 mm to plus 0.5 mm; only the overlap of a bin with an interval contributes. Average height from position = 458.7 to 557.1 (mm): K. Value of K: 204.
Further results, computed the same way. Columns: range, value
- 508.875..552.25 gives 211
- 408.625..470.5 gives 167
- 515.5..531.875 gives 214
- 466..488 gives 198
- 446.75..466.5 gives 182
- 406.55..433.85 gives 153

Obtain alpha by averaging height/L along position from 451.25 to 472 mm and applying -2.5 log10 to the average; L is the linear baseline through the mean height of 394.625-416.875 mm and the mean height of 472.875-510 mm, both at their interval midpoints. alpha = -0.02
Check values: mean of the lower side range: 146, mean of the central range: 188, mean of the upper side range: 204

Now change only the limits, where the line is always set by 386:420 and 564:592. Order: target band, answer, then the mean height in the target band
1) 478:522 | -0.24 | 206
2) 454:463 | -0.19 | 187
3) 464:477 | -0.20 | 192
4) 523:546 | -0.24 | 216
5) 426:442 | -0.04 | 158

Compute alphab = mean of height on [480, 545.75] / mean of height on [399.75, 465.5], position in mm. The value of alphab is 1.3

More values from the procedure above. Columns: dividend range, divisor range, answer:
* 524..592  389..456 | 1.23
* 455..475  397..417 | 1.30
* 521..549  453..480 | 1.13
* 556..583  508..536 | 0.77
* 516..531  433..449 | 1.32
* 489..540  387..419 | 1.45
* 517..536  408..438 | 1.41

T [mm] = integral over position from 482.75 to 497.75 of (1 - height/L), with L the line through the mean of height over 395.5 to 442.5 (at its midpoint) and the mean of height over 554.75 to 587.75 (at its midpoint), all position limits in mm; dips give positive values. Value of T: -4.0 mm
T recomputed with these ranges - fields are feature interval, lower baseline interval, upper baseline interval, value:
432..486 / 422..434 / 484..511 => -1.1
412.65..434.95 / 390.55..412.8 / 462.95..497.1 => 0.7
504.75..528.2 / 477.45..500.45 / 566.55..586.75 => -1.2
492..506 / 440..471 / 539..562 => -2.2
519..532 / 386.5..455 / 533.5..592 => -2.7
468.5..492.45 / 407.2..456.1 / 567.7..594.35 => -4.2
